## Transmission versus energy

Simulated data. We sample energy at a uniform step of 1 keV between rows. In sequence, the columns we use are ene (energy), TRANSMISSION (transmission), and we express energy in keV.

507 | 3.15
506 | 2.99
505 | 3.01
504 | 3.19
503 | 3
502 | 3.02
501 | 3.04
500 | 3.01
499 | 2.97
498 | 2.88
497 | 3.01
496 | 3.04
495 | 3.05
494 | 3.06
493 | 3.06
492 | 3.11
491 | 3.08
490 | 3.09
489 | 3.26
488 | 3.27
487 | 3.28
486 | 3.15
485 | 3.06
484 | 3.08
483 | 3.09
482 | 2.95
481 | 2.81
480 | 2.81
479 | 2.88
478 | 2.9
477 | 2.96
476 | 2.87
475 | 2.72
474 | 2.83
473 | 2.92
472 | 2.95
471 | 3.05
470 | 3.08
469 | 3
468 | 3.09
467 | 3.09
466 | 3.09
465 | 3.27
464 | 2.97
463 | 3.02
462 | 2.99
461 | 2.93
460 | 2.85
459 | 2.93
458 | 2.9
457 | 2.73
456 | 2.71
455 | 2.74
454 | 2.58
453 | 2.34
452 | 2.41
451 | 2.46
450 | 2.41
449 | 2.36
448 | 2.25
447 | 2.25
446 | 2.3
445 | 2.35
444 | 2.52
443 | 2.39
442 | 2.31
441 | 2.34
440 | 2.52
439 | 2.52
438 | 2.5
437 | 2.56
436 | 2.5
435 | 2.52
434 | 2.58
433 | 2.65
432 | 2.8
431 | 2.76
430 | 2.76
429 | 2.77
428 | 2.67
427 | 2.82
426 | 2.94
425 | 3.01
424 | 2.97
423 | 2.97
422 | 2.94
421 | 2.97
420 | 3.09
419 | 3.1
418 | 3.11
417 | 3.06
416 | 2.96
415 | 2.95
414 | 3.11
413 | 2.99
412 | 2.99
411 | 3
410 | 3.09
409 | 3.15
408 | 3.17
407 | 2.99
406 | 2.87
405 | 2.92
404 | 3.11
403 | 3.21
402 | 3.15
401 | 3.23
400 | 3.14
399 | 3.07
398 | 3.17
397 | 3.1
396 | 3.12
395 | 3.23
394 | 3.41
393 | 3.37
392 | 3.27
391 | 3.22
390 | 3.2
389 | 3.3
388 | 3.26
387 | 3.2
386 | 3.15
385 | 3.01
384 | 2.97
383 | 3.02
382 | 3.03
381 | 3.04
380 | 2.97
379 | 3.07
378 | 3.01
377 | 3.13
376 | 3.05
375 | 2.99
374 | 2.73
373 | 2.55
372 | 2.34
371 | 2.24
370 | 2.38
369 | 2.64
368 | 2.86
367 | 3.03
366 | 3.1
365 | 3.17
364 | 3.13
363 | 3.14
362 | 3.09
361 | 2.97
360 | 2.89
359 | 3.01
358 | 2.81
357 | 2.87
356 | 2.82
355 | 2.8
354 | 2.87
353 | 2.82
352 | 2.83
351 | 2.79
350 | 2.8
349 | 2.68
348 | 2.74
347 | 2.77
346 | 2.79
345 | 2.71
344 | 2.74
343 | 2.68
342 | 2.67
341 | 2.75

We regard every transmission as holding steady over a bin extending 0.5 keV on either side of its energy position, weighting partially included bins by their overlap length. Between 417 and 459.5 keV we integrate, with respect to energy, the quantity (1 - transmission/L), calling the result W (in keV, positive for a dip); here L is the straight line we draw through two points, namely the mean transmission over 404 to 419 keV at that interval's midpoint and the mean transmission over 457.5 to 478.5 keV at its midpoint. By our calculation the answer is 4.9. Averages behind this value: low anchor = 3.03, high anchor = 2.97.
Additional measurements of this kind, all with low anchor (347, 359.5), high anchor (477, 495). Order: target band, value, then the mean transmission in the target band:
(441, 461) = 3.14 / 2.52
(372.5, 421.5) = -3.16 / 3.08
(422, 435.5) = 0.73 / 2.79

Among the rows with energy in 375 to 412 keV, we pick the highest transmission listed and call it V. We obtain 3.41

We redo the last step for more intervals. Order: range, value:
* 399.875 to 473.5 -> 3.27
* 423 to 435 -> 3.01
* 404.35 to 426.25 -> 3.17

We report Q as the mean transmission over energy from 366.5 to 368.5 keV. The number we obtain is 2.94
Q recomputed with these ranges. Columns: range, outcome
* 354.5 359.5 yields 2.86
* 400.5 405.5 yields 3.12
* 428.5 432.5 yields 2.77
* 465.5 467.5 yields 3.09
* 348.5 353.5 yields 2.78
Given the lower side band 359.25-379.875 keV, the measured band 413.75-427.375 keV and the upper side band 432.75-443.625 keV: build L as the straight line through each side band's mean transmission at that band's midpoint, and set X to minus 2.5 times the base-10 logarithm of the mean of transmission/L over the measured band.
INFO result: -0.16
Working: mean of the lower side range 2.88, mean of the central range 3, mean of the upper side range 2.49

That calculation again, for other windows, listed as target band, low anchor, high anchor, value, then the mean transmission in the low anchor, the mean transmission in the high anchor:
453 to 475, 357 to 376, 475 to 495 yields 0.03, 2.84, 3.03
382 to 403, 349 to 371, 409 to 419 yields -0.07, 2.88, 3.04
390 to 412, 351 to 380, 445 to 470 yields -0.12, 2.87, 2.74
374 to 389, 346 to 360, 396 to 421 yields -0.04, 2.82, 3.07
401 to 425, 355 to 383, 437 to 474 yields -0.09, 2.89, 2.7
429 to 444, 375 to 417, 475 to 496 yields 0.20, 3.11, 3.03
